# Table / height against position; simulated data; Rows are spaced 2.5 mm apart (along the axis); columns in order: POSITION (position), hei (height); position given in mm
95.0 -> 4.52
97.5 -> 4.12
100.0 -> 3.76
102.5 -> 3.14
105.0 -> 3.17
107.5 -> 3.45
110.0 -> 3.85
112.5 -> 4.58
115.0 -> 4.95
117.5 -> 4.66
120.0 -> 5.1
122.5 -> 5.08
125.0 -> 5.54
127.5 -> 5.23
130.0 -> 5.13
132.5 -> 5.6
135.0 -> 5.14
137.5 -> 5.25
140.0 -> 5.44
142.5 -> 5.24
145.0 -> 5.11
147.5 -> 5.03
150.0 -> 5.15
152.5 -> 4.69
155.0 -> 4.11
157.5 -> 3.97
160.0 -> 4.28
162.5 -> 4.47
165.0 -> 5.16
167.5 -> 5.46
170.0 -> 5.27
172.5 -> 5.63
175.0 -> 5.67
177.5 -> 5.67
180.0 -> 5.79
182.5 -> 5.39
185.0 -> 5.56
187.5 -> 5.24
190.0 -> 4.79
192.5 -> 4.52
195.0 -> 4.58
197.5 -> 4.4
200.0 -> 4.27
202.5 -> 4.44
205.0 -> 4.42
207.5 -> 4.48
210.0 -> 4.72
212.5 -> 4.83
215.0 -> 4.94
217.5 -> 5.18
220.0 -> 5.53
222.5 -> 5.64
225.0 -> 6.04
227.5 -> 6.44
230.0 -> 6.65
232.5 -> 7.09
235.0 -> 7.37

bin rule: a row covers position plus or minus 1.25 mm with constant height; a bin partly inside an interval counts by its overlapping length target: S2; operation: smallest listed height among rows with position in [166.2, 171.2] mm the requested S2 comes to 5.27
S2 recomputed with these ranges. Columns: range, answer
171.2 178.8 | 5.63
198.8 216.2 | 4.27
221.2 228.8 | 5.64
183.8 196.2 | 4.52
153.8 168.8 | 3.97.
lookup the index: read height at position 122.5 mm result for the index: 5.08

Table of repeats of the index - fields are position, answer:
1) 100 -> 3.76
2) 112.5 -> 4.58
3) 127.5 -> 5.23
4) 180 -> 5.79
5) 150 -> 5.15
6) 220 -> 5.53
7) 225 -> 6.04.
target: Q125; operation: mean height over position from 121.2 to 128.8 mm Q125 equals 5.28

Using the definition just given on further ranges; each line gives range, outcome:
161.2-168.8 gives 5.03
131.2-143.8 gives 5.33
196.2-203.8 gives 4.37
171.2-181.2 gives 5.69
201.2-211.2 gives 4.51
